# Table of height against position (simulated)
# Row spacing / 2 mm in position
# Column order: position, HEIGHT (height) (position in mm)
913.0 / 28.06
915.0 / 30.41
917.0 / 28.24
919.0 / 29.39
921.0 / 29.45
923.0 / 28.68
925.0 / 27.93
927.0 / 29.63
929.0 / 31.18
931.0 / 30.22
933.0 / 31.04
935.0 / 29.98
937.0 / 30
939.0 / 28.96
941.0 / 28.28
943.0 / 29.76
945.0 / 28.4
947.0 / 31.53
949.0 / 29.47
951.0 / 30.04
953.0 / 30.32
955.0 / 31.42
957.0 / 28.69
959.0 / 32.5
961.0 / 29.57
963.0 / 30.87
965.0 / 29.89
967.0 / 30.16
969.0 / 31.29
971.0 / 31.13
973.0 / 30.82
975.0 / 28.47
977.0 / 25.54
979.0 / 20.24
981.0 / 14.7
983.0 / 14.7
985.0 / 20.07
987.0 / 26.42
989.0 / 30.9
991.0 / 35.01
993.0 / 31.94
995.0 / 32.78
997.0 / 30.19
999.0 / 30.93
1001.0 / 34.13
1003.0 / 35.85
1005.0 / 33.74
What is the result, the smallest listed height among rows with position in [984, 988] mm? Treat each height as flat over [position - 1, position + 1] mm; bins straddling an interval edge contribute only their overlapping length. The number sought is 20.07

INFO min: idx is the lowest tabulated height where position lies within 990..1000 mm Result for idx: 30.19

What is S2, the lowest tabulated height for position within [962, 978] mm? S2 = 25.54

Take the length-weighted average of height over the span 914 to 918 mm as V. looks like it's 29.3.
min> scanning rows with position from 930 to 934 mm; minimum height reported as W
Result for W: 30.22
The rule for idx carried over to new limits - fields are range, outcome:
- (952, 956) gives 30.32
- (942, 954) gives 28.4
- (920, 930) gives 27.93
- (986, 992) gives 26.42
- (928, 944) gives 28.28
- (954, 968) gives 28.69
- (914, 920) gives 28.24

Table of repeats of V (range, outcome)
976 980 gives 22.9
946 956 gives 30.6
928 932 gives 30.7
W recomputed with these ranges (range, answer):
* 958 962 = 29.57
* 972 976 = 28.47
